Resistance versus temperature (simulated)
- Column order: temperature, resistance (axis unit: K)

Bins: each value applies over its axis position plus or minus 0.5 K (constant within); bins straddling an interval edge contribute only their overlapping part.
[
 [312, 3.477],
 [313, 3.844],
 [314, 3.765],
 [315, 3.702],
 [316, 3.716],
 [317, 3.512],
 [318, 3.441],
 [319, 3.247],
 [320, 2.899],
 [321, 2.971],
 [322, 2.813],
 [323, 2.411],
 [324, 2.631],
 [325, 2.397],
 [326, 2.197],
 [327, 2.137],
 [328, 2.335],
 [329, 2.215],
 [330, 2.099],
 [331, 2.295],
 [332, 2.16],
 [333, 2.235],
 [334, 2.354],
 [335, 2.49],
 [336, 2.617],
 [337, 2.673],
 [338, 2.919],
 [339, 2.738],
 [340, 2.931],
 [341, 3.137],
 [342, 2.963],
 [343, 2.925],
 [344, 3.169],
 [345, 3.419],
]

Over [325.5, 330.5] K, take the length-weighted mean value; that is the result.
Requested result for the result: 2.2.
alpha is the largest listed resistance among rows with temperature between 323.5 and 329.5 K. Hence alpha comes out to 2.631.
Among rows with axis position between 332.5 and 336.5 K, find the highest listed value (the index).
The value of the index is 2.617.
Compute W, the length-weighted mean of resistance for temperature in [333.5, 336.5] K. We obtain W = 2.49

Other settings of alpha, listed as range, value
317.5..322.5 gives 3.441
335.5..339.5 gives 2.919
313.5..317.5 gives 3.765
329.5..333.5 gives 2.295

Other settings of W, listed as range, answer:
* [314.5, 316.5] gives 3.71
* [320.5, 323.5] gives 2.73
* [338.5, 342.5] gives 2.94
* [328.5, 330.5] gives 2.16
